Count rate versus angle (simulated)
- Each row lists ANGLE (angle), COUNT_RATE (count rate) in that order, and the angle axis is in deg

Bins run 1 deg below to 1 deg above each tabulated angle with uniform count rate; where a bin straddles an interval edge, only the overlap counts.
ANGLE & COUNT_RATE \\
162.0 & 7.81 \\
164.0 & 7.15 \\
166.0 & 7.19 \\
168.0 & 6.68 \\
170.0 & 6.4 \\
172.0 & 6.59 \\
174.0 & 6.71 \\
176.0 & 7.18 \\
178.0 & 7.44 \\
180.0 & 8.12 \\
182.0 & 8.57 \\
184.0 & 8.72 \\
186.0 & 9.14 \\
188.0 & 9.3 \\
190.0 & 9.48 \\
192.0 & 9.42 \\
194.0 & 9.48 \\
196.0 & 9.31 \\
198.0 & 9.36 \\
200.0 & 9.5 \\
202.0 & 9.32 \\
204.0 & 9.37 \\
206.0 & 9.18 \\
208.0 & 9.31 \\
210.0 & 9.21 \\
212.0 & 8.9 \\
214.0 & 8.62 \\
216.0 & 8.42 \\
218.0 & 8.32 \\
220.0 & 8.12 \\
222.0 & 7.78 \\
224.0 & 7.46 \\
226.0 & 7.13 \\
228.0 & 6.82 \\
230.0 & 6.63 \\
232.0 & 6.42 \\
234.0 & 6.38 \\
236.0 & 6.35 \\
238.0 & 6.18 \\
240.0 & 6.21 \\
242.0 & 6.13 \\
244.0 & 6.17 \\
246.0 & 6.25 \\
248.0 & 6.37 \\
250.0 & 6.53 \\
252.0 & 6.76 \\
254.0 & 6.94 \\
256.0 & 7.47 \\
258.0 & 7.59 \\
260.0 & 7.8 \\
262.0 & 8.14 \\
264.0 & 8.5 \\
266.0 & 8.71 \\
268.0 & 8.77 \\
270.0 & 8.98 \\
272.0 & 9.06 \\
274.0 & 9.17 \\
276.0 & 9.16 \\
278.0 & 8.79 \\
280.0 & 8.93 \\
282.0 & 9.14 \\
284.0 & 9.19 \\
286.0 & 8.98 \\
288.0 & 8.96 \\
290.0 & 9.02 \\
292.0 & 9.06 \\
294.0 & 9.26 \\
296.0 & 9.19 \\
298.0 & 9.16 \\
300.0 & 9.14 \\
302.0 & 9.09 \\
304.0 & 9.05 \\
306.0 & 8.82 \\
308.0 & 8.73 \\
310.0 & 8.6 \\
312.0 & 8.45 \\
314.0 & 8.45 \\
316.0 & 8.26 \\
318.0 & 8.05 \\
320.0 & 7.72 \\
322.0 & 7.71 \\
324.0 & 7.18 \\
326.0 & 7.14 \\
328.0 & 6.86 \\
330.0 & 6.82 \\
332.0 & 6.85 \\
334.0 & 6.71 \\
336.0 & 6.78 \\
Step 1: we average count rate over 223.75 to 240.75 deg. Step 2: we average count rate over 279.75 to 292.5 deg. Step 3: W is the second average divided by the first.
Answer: 1.4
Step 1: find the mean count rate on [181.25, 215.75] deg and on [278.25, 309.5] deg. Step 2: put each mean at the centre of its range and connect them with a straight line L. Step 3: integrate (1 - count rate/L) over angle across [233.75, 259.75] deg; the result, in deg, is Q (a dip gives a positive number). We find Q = 7.1 deg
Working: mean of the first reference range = 9.18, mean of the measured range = 6.6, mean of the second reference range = 9.03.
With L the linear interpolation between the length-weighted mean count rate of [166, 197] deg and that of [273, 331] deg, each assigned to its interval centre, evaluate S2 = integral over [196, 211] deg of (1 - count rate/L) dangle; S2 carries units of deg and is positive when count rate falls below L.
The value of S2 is -2.0 deg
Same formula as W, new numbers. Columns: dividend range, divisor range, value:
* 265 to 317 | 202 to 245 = 1.17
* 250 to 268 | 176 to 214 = 0.86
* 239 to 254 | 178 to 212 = 0.70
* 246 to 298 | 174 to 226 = 0.97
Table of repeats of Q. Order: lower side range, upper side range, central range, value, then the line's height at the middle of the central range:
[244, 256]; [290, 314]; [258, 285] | -4.2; 7.57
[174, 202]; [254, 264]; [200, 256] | 5.0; 8.2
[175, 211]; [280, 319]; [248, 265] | 2.9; 8.91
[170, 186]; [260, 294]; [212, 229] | 0.6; 8.17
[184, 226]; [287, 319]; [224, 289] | 9.0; 8.86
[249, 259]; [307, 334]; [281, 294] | -3.0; 7.39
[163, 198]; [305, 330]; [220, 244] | 3.9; 8.04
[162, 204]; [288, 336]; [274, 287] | -1.3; 8.23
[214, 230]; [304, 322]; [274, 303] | -3.1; 8.2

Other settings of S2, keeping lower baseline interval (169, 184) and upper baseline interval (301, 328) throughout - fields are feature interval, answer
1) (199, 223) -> -4.0 deg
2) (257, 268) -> -0.4 deg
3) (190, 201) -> -2.8 deg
